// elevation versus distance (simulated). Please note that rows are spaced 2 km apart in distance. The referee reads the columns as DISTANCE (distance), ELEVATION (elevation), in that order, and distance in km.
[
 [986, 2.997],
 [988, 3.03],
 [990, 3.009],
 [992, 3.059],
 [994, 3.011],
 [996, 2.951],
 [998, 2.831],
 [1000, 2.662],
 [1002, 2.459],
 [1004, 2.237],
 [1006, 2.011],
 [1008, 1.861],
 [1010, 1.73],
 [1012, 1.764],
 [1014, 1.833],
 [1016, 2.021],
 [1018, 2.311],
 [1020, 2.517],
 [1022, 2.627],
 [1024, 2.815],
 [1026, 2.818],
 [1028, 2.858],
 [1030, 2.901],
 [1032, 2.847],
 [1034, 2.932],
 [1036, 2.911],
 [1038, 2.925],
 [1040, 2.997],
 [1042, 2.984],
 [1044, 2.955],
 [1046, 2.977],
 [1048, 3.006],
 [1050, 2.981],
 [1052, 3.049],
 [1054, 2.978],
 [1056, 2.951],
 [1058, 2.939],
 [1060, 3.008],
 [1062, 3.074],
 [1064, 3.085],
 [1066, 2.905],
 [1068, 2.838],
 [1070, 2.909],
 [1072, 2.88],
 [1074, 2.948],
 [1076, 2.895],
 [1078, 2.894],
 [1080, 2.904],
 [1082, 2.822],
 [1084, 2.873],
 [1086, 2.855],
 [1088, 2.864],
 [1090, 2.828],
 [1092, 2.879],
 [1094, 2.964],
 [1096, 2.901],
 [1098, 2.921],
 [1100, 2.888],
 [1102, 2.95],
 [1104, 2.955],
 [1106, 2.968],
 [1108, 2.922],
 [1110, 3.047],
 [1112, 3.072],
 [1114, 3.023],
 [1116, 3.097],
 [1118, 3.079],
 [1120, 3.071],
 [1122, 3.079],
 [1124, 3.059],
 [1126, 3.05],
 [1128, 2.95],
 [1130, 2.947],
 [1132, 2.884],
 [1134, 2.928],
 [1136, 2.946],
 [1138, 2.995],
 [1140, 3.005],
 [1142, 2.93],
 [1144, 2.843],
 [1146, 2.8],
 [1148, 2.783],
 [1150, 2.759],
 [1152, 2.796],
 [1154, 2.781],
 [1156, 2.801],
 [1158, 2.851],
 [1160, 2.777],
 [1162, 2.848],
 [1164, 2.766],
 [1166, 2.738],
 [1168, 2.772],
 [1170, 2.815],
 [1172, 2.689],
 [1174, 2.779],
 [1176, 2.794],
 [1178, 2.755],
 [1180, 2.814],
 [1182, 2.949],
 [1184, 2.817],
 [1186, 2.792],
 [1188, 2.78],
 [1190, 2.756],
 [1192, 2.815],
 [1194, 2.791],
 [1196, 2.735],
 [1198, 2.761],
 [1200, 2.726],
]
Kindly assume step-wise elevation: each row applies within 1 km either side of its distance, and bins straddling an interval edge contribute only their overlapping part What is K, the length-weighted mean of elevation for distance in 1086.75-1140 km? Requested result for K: 2.97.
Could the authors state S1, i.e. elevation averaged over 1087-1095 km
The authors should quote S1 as 2.88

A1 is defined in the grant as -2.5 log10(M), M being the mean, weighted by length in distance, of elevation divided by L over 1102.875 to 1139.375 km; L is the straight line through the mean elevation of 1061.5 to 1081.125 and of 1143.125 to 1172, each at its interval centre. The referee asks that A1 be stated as -0.06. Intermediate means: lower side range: 2.93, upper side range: 2.79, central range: 3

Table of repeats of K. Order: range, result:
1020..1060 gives 2.91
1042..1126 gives 2.96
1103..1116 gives 3.01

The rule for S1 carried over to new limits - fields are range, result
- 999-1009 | 2.25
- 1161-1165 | 2.81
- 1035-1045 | 2.95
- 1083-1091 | 2.85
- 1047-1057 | 2.99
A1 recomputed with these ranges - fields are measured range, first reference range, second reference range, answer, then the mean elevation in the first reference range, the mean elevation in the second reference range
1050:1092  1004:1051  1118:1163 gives -0.08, 2.58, 2.91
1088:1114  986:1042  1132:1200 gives -0.08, 2.6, 2.82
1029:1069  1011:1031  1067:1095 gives -0.12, 2.45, 2.88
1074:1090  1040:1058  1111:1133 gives 0.05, 2.98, 3.03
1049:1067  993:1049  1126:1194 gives -0.13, 2.6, 2.83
